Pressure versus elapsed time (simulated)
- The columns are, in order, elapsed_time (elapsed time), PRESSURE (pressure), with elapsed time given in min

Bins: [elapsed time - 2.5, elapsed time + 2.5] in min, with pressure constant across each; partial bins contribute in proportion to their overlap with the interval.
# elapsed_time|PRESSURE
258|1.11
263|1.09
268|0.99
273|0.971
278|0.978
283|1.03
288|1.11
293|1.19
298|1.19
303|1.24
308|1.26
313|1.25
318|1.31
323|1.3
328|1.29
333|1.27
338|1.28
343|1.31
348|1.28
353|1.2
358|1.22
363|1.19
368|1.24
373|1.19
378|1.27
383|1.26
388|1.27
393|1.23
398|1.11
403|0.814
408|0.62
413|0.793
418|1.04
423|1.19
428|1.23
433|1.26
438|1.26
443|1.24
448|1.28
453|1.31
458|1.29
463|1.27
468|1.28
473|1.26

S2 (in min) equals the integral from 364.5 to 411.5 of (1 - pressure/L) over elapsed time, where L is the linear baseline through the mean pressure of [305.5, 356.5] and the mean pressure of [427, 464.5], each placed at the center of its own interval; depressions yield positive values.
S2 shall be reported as 6.10 min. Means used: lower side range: 1.27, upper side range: 1.27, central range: 1.11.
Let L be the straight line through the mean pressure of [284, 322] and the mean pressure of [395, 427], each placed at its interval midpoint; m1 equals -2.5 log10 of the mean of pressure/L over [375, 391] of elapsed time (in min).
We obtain -0.24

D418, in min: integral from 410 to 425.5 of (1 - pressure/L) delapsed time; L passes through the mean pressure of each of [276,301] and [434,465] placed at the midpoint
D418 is 3.1 min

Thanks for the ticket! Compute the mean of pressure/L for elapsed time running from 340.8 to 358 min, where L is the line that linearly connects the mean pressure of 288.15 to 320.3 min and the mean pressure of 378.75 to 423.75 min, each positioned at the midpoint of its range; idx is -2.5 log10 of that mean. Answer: -0.10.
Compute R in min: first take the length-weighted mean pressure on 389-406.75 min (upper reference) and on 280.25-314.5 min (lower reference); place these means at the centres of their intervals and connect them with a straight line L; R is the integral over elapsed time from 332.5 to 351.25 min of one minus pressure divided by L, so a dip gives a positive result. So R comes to -2.80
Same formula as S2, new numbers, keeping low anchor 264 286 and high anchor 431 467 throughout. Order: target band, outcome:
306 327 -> -4.2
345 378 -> -2.6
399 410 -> 3.9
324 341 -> -3.0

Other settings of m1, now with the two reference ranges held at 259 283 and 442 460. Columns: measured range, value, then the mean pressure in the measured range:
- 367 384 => -0.06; 1.24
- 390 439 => 0.17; 1.05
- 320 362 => -0.13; 1.27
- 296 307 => -0.15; 1.22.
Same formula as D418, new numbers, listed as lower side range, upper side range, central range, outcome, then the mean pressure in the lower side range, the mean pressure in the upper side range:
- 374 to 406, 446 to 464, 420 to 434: 0.2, 1.15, 1.29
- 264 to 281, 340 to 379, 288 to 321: -4.6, 0.991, 1.24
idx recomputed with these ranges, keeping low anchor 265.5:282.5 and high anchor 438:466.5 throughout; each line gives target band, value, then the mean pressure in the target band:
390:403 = 0.08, 1.11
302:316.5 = -0.20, 1.26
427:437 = -0.01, 1.25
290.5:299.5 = -0.17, 1.19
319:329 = -0.21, 1.3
